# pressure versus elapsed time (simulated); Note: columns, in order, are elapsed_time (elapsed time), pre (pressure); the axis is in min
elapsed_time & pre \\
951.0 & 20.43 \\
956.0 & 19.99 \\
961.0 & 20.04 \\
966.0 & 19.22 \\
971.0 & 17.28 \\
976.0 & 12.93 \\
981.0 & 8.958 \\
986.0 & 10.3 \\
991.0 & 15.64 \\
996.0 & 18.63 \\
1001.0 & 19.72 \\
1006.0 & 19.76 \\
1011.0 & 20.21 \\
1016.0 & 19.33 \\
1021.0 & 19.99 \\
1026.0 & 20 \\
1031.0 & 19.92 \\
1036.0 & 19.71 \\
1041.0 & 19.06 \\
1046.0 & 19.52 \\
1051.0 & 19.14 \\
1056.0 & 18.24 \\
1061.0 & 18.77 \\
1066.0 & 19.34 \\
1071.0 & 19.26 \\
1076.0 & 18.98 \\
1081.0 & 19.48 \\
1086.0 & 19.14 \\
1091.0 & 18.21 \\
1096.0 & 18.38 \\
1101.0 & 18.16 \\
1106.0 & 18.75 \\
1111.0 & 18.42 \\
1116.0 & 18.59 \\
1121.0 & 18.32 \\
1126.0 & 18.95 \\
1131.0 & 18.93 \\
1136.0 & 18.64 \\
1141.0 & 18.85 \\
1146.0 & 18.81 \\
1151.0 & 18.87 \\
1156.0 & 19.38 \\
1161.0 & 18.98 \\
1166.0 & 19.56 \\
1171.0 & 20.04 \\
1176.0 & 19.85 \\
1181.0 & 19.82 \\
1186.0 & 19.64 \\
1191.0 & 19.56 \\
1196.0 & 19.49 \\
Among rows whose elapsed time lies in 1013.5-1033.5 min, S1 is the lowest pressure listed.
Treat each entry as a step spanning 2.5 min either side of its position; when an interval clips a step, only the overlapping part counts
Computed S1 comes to 19.33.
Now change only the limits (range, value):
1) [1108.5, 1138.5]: 18.32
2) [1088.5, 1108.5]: 18.16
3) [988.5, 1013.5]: 15.64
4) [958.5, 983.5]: 8.958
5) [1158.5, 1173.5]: 18.98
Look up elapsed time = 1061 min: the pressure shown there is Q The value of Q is 18.77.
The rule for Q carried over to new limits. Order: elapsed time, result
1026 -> 20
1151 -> 18.87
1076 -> 18.98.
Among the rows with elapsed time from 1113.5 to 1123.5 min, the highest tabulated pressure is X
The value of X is 18.59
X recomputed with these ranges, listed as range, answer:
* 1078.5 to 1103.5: 19.48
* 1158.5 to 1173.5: 20.04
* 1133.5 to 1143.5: 18.85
